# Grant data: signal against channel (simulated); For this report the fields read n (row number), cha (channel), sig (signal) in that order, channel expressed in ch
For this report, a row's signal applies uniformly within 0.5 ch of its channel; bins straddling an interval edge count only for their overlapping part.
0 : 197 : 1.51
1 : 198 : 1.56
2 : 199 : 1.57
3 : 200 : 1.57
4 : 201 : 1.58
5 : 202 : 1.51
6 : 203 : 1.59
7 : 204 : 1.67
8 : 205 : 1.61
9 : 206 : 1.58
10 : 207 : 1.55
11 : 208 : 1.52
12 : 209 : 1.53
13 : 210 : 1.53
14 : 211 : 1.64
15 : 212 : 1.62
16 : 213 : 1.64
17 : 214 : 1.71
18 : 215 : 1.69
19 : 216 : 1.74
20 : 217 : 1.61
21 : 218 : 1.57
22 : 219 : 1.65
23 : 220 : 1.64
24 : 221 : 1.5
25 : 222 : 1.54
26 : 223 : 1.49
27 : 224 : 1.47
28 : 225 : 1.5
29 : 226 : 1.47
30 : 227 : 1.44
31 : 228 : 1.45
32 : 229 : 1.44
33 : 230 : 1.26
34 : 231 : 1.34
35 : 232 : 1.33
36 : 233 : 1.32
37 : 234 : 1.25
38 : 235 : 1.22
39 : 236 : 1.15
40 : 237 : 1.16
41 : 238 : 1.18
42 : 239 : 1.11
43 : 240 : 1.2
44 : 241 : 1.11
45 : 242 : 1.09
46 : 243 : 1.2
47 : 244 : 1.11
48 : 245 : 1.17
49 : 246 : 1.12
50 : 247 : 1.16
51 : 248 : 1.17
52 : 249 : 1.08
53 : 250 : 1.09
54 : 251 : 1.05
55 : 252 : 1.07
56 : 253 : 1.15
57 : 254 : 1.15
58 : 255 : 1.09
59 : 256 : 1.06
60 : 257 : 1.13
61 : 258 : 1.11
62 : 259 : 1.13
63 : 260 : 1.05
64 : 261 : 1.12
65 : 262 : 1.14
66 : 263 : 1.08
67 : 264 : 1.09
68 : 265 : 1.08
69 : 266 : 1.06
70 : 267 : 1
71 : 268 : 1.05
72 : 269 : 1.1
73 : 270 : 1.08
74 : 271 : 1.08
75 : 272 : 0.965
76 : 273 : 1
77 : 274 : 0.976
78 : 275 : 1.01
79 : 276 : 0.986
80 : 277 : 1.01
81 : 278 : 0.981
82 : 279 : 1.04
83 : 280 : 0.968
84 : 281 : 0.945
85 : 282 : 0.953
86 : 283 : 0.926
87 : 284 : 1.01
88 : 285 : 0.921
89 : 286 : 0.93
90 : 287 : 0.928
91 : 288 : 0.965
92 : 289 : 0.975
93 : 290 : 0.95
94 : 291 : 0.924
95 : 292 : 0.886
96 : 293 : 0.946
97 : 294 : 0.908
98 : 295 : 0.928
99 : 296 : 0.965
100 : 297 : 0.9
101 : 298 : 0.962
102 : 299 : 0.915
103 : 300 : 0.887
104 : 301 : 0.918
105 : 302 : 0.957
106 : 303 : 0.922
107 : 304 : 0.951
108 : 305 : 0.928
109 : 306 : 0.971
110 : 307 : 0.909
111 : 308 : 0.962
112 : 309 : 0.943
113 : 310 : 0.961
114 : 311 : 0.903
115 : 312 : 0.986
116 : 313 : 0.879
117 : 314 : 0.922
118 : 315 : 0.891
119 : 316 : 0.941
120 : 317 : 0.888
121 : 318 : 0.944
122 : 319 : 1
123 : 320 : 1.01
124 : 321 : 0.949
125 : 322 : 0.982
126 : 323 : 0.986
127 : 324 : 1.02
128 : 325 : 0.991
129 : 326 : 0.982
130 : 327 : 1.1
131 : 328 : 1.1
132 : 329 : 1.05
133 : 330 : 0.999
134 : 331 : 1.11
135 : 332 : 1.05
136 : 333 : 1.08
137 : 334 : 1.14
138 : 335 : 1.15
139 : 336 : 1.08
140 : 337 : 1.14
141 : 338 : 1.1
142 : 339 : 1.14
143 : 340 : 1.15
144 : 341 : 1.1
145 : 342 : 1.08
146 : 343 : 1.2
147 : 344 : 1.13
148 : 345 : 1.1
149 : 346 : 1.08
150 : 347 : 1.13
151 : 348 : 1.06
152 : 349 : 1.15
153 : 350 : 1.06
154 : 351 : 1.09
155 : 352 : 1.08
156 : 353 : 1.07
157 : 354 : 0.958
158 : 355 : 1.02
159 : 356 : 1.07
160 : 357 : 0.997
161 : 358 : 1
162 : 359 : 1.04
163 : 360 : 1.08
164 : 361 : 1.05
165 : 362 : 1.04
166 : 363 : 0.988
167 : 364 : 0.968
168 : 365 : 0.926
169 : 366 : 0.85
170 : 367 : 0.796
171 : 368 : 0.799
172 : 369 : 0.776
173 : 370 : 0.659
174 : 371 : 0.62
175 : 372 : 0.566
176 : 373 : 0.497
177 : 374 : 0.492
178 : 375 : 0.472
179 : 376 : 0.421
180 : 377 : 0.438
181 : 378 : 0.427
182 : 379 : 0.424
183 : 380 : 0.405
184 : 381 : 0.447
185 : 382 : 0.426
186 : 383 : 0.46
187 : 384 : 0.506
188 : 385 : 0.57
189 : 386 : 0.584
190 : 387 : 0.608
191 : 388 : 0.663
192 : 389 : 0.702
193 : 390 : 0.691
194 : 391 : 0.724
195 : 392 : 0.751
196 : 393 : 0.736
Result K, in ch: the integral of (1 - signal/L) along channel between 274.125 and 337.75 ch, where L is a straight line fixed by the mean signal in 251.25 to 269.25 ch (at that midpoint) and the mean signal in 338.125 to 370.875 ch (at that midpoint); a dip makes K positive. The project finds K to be 4.8 ch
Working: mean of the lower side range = 1.09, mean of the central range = 0.975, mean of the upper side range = 1.02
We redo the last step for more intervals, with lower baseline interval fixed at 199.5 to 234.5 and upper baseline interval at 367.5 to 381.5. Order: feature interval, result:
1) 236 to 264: 4.2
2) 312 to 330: -2.3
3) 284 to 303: 2.0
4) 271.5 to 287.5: 2.3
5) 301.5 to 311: 0.2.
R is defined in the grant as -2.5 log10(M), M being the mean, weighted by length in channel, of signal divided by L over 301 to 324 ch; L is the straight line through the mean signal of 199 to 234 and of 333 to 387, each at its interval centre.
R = 0.15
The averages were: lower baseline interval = 1.53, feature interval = 0.946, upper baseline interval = 0.868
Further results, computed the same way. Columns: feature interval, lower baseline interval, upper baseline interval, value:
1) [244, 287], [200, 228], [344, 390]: 0.24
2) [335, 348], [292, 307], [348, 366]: -0.12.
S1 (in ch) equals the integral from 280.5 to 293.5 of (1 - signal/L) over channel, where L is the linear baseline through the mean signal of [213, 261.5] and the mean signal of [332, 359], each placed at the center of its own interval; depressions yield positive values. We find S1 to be 2.8 ch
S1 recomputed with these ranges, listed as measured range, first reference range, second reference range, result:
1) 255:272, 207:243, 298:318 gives 1.6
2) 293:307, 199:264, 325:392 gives 2.1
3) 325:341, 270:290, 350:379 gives -3.7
